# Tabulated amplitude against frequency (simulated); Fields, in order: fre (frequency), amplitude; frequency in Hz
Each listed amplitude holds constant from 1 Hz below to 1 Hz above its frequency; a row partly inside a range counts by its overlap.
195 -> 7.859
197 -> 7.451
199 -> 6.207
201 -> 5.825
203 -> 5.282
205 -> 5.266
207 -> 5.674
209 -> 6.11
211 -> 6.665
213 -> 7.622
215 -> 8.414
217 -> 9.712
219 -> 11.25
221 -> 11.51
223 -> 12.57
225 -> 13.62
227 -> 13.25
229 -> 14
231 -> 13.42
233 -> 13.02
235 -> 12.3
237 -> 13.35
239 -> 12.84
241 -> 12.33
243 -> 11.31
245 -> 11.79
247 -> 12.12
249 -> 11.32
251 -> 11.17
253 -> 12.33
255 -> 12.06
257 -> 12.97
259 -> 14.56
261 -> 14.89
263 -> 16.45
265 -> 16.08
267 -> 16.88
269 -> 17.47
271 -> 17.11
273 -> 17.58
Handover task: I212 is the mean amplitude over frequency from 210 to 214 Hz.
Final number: 7.14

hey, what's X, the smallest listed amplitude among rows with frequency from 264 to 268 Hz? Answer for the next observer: 16.08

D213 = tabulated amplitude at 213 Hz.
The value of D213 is 7.622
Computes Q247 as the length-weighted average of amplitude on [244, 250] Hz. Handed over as 11.7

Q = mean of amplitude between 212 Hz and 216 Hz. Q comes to 8.02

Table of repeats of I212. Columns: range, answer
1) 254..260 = 13.2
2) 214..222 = 10.2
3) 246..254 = 11.7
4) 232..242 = 12.8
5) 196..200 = 6.83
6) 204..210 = 5.68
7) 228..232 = 13.7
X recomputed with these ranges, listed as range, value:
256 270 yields 12.97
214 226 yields 8.414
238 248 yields 11.31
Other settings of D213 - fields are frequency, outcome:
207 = 5.674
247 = 12.12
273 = 17.58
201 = 5.825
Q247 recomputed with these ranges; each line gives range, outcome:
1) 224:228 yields 13.4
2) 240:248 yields 11.9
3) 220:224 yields 12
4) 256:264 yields 14.7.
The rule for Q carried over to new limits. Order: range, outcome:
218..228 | 12.4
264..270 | 16.8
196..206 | 6.01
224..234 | 13.5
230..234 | 13.2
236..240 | 13.1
